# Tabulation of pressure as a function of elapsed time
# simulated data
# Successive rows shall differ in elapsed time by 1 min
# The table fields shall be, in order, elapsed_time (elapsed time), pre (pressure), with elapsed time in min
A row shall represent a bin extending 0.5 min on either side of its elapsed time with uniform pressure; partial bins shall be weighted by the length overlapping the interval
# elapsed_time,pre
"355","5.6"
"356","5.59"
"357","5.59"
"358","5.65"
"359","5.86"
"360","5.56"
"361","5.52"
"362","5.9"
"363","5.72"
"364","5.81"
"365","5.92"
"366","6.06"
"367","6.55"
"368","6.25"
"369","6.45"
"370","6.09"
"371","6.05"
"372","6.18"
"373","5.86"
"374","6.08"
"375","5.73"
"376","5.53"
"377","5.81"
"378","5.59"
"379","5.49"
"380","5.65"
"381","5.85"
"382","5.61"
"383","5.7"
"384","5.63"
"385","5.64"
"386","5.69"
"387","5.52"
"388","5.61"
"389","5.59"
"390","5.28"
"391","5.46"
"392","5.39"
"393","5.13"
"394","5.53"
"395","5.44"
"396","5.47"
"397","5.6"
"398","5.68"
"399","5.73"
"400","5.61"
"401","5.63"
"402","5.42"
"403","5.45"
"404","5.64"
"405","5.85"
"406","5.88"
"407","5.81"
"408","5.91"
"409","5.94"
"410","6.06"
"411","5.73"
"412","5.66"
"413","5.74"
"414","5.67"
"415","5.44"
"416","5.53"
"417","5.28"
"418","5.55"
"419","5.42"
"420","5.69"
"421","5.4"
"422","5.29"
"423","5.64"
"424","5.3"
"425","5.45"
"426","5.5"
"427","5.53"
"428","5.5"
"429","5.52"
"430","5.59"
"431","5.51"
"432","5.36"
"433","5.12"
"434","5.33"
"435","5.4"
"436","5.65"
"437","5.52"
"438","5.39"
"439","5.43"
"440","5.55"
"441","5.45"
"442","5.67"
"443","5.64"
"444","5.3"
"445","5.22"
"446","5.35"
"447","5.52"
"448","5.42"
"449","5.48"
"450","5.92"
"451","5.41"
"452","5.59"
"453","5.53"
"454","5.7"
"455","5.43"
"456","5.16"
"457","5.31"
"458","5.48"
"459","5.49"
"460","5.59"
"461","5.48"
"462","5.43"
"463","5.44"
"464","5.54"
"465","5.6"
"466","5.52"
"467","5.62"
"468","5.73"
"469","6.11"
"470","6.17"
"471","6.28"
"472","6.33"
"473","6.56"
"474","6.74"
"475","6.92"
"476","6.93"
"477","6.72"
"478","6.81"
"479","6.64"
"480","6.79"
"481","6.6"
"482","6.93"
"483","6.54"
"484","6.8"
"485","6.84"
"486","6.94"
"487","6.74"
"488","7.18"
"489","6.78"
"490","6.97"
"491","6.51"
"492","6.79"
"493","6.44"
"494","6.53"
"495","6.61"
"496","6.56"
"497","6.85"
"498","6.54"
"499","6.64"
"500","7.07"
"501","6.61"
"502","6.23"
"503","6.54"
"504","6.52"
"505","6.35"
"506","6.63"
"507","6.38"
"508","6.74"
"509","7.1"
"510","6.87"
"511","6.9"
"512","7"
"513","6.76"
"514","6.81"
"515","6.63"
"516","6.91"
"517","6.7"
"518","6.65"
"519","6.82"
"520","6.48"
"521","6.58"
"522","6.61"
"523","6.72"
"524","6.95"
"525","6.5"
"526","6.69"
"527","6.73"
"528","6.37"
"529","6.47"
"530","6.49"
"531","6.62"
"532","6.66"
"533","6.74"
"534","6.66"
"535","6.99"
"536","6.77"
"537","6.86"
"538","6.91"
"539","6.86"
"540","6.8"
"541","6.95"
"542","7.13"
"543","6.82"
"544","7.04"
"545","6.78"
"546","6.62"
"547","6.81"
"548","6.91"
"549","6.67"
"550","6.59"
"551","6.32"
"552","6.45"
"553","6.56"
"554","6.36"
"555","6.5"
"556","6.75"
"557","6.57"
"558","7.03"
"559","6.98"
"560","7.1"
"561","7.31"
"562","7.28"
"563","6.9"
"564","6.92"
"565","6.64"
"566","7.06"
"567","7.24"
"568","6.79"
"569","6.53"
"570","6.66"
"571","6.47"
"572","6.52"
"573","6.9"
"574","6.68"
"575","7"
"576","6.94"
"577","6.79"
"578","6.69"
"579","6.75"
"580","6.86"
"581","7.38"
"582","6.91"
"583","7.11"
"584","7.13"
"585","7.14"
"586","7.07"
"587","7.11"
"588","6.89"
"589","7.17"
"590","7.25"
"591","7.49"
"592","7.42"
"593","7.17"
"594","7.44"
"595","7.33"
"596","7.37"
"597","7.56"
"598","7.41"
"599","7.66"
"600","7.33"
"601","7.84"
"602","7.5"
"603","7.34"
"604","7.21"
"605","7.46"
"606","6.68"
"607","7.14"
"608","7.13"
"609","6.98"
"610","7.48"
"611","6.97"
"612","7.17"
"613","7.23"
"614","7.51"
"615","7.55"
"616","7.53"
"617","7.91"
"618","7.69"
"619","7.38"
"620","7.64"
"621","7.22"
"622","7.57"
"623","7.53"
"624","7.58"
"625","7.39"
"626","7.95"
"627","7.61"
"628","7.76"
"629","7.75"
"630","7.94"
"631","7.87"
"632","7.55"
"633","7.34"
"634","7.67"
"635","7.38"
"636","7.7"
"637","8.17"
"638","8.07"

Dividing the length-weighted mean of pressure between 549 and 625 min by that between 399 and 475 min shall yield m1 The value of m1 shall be 1.27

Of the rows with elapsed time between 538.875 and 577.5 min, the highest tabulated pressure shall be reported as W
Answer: 7.31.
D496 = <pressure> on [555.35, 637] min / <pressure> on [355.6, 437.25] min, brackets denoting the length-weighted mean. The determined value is 1.3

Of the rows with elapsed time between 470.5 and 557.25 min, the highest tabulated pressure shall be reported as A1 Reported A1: 7.18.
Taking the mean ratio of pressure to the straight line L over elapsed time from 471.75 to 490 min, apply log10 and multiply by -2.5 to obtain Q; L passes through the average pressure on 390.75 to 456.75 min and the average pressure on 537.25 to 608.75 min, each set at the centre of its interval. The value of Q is -0.12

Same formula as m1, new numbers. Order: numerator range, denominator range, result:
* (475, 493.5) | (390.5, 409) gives 1.21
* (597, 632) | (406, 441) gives 1.35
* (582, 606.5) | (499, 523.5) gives 1.09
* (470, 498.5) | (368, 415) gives 1.18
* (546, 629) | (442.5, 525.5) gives 1.13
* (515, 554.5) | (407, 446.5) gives 1.21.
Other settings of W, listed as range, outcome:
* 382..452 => 6.06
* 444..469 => 6.11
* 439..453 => 5.92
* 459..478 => 6.93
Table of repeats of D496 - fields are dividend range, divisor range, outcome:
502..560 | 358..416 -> 1.17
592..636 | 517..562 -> 1.11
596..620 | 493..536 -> 1.11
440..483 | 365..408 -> 1.03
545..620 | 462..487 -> 1.11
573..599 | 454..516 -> 1.11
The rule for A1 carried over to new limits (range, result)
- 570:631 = 7.95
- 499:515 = 7.1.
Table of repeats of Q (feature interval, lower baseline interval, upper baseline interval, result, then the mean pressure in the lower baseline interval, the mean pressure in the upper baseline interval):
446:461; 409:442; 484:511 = 0.09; 5.52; 6.7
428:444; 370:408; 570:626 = 0.10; 5.65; 7.23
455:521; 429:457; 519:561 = -0.07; 5.47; 6.73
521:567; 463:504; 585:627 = 0.03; 6.52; 7.37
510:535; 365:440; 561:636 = -0.01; 5.64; 7.25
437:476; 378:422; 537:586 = 0.07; 5.6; 6.84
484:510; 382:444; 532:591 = -0.07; 5.55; 6.86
